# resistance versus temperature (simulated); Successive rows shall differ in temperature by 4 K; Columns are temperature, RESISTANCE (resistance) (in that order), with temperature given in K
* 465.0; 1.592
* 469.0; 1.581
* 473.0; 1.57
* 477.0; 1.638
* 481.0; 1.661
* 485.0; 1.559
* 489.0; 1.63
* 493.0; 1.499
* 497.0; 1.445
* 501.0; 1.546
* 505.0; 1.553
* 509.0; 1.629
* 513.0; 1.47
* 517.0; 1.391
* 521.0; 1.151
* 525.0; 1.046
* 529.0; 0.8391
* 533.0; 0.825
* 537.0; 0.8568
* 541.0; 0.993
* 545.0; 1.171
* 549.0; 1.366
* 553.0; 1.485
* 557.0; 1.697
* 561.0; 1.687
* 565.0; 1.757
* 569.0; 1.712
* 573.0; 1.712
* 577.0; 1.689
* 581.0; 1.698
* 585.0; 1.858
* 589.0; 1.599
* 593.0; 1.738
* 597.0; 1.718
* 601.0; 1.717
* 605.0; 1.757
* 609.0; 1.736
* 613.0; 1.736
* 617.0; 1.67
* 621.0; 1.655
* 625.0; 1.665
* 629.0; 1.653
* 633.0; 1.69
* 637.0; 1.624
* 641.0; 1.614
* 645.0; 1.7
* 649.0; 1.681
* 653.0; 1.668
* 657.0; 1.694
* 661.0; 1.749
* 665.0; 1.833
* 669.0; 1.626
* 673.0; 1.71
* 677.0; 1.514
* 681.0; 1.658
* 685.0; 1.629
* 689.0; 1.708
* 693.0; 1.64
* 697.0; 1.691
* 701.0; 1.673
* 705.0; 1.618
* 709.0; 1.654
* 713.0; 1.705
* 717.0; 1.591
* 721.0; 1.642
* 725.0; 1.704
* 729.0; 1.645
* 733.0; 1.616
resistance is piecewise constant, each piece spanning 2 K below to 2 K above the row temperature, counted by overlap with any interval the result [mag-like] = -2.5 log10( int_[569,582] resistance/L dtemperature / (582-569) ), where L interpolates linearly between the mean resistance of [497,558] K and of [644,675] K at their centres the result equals -0.19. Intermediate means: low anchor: 1.27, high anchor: 1.71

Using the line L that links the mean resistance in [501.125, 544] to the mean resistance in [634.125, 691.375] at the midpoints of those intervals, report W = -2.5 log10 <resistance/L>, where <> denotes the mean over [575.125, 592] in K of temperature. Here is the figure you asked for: -0.22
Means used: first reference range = 1.19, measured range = 1.71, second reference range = 1.67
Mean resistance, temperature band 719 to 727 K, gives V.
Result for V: 1.67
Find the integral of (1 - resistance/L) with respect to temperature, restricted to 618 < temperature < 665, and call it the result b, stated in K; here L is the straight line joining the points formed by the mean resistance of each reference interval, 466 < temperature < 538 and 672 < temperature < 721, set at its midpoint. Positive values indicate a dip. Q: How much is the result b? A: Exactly -3.07 K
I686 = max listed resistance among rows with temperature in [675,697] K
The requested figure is 1.708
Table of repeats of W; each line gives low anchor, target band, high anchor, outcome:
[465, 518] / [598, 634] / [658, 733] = -0.050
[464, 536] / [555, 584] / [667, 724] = -0.146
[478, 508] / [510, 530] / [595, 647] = 0.286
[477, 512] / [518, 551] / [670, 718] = 0.455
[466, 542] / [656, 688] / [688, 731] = -0.047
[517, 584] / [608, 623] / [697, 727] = -0.147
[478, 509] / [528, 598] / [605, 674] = 0.109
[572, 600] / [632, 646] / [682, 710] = 0.024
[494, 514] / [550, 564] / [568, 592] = 0.029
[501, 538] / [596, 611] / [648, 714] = -0.188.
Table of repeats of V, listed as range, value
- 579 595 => 1.72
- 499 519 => 1.52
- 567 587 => 1.73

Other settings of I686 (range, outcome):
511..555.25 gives 1.485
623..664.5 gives 1.749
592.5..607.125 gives 1.757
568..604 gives 1.858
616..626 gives 1.67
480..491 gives 1.661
